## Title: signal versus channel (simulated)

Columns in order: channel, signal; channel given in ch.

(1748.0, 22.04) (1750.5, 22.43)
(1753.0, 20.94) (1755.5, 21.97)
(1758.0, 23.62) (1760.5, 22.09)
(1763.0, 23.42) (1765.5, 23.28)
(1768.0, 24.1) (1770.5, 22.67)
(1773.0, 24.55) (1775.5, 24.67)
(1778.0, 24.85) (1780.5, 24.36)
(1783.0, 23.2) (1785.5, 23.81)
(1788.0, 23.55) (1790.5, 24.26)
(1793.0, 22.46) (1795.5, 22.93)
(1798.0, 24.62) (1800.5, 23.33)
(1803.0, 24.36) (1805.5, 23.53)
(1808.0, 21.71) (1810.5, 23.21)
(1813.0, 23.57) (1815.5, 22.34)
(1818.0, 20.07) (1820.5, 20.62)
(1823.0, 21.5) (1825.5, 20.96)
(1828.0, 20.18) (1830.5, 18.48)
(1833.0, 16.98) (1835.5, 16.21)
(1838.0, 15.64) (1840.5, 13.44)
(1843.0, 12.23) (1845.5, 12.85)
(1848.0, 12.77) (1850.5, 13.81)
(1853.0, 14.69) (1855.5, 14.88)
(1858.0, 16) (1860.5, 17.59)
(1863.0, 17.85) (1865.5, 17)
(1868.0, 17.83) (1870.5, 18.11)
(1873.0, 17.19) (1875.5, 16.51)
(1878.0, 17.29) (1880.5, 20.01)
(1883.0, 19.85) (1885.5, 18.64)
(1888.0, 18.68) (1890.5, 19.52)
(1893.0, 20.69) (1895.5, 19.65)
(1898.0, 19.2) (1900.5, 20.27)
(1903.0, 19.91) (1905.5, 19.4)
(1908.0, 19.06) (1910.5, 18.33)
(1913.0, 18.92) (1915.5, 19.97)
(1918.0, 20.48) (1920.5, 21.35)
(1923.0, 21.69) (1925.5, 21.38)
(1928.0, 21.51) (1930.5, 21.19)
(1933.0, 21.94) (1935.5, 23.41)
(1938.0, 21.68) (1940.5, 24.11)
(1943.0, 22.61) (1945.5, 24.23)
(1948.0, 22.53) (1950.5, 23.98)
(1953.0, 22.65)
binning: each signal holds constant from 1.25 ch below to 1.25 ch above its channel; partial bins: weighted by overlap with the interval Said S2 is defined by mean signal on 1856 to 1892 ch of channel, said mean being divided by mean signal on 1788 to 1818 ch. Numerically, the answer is 0.77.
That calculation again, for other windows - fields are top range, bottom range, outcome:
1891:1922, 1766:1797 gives 0.83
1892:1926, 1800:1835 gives 0.94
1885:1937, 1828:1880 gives 1.26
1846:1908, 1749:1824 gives 0.77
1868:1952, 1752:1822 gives 0.88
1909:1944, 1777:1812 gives 0.90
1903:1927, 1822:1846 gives 1.19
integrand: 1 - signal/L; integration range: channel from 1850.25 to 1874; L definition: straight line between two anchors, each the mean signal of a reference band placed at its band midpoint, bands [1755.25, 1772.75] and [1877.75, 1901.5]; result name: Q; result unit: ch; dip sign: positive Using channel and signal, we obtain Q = 4.3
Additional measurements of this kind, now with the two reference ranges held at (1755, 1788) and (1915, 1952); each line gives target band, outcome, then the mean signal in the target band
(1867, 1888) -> 4.14 ch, 18.2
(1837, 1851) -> 5.84 ch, 13.4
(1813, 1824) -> 0.85 ch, 21.4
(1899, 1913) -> 1.92 ch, 19.3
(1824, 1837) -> 2.55 ch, 18.6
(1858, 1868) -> 2.40 ch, 17.3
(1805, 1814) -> 0.13 ch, 22.9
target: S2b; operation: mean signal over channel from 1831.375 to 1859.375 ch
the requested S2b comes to 14.6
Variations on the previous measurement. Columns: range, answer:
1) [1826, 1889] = 16.6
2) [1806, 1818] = 22.5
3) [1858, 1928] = 19.1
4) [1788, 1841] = 21.1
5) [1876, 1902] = 19.3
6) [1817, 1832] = 20.3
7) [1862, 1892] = 18.2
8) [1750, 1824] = 23.1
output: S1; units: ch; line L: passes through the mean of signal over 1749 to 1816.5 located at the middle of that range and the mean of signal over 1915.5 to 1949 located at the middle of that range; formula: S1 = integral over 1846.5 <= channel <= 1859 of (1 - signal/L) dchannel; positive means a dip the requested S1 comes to 4.6 ch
